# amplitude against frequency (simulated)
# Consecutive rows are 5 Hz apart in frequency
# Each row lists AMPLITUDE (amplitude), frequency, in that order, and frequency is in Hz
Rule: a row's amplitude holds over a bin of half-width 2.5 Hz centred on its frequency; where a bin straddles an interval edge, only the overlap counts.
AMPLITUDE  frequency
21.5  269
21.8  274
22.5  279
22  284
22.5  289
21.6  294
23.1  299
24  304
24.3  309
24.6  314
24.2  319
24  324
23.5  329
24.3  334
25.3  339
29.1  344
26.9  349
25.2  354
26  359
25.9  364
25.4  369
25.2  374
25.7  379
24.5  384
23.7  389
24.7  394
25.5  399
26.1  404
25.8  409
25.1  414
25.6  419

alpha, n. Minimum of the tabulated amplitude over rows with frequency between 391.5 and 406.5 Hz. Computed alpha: 24.7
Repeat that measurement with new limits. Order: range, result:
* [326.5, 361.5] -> 23.5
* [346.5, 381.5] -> 25.2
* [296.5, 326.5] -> 23.1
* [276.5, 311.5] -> 21.6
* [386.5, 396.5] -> 23.7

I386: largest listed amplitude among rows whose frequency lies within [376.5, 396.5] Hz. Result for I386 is 25.7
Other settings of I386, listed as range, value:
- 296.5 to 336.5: 24.6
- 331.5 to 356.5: 29.1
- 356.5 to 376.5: 26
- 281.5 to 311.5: 24.3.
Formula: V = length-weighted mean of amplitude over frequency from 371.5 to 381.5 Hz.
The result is 25.4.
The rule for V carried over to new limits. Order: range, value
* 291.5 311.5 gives 23.2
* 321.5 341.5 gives 24.3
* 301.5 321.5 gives 24.3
